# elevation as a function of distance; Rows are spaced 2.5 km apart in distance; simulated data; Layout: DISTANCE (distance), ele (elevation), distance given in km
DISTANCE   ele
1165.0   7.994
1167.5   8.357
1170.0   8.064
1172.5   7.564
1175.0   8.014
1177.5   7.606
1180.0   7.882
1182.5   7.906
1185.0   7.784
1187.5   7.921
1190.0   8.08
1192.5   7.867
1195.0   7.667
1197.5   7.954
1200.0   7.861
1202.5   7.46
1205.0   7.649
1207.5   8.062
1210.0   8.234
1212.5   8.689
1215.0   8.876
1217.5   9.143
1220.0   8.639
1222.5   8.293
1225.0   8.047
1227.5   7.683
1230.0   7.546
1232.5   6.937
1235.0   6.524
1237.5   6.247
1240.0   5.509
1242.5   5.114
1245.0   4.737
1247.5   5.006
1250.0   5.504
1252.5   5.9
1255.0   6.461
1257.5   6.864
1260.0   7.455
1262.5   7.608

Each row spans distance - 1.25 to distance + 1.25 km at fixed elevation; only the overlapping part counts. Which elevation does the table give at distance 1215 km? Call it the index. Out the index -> 8.876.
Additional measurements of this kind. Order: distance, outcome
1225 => 8.047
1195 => 7.667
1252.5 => 5.9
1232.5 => 6.937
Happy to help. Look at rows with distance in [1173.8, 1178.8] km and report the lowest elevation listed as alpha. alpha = 7.606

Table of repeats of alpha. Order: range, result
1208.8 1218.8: 8.234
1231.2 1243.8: 5.114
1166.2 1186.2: 7.564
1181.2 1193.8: 7.784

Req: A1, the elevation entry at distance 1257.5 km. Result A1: 6.864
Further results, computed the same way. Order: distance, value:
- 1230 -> 7.546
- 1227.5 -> 7.683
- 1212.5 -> 8.689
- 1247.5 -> 5.006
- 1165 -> 7.994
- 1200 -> 7.861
